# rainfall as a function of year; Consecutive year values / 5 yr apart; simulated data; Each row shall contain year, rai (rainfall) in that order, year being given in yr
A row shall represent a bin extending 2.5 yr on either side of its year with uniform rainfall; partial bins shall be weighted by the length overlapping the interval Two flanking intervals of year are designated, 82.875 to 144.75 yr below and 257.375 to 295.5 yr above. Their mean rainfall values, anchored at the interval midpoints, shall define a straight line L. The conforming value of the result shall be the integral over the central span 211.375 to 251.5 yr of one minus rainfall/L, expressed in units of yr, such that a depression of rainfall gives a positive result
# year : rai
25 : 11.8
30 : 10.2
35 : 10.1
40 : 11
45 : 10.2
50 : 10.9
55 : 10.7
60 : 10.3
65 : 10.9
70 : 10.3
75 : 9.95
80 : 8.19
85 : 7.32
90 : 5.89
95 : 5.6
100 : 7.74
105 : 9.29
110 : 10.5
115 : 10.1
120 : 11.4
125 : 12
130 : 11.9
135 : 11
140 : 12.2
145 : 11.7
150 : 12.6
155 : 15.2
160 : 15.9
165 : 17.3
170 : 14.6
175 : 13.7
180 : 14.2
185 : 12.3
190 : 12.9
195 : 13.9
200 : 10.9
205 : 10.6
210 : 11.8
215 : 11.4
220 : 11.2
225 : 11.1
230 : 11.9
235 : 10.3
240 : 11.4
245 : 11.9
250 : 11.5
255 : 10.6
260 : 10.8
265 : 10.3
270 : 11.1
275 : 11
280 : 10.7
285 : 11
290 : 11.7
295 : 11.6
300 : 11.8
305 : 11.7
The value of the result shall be -2.7 yr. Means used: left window 9.67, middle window 11.3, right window 11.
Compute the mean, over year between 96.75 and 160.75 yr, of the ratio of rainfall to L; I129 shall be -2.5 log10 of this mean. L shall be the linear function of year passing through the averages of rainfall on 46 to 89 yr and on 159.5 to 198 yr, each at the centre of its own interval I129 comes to 0.07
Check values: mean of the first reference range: 9.7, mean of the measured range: 11.5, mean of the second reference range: 14.2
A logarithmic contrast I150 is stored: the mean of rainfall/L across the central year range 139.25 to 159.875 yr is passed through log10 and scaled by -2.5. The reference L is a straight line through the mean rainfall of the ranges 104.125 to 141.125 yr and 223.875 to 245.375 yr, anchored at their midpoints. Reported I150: -0.20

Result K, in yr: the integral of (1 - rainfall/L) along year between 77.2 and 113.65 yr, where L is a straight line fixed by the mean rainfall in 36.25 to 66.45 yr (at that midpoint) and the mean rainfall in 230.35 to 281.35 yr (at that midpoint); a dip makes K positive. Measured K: 9.6 yr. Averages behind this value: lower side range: 10.6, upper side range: 11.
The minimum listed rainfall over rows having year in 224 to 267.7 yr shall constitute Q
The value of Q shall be 10.3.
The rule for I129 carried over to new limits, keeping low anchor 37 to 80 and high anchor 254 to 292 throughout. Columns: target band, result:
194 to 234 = -0.069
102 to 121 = 0.037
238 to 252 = -0.075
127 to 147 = -0.110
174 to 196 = -0.241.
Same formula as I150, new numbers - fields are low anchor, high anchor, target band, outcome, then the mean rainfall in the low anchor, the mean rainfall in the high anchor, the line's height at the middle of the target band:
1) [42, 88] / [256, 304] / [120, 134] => -0.15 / 9.83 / 11.1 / 10.2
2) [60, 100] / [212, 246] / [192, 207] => -0.11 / 8.4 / 11.3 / 10.7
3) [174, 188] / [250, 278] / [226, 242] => 0.05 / 13.3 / 10.8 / 11.7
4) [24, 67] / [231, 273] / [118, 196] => -0.22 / 10.6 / 11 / 10.8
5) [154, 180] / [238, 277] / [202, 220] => 0.17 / 15.2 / 11.1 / 13.2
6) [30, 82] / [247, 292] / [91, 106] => 0.40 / 10.3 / 11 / 10.4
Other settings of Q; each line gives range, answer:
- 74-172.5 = 5.6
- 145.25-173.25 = 12.6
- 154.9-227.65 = 10.6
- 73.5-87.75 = 7.32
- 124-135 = 11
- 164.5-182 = 13.7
